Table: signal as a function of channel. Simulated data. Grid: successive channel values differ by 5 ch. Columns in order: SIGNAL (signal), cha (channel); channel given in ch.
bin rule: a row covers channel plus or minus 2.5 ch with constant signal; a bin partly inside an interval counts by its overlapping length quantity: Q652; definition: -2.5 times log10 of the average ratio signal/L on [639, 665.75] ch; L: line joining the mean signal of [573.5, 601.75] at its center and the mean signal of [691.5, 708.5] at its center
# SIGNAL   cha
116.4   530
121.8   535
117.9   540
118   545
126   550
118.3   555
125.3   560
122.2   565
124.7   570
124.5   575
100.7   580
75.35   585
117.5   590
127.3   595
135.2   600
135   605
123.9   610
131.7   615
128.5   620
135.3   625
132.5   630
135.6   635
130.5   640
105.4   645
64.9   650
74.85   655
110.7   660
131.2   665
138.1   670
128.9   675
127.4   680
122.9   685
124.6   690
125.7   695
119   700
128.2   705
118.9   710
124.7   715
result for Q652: 0.20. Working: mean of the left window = 112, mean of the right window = 124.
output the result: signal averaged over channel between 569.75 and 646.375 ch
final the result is 123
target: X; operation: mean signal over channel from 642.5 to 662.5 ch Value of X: 89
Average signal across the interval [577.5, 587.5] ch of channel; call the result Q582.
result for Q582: 88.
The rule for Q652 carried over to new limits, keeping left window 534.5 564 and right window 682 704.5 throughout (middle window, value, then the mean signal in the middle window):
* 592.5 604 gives -0.08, 132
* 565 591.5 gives 0.11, 110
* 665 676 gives -0.09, 134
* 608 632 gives -0.07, 130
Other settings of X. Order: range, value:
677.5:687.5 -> 125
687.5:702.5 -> 123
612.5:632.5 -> 132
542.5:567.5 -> 122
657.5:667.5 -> 121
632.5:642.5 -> 133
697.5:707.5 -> 124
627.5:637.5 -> 134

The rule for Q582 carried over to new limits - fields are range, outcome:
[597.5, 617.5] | 131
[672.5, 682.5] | 128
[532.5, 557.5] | 120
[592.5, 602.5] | 131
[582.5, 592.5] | 96.4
